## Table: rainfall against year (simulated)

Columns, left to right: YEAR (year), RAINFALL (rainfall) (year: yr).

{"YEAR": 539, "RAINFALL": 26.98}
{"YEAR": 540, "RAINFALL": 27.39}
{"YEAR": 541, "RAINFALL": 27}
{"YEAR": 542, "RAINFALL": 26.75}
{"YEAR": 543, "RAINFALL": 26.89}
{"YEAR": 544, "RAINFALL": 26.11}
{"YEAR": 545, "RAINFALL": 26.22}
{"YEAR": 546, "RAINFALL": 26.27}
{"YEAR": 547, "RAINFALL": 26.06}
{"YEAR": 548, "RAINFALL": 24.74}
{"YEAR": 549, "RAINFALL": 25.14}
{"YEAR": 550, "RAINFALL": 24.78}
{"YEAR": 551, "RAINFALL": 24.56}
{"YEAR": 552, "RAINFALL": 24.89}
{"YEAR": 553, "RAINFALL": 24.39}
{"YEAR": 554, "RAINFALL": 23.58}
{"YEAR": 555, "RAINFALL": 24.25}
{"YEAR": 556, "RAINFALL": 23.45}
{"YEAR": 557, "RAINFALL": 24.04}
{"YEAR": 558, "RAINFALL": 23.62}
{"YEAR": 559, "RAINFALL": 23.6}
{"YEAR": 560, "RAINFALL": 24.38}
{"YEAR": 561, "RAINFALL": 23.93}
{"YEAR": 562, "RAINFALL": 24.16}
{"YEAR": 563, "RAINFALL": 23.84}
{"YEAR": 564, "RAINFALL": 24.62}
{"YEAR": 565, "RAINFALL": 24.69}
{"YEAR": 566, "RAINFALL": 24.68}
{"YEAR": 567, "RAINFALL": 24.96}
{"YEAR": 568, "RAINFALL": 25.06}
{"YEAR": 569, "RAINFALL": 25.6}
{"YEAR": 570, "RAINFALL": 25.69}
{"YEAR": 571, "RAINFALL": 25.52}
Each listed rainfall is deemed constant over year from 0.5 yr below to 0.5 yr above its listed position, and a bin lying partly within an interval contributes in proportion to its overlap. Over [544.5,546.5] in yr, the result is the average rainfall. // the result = 26.2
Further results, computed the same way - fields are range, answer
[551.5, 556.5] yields 24.1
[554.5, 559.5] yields 23.8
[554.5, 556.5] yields 23.9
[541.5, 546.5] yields 26.4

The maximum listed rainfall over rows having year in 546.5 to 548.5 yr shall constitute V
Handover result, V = 26.06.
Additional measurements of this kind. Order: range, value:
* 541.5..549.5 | 26.89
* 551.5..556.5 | 24.89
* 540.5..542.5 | 27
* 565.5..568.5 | 25.06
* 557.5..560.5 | 24.38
